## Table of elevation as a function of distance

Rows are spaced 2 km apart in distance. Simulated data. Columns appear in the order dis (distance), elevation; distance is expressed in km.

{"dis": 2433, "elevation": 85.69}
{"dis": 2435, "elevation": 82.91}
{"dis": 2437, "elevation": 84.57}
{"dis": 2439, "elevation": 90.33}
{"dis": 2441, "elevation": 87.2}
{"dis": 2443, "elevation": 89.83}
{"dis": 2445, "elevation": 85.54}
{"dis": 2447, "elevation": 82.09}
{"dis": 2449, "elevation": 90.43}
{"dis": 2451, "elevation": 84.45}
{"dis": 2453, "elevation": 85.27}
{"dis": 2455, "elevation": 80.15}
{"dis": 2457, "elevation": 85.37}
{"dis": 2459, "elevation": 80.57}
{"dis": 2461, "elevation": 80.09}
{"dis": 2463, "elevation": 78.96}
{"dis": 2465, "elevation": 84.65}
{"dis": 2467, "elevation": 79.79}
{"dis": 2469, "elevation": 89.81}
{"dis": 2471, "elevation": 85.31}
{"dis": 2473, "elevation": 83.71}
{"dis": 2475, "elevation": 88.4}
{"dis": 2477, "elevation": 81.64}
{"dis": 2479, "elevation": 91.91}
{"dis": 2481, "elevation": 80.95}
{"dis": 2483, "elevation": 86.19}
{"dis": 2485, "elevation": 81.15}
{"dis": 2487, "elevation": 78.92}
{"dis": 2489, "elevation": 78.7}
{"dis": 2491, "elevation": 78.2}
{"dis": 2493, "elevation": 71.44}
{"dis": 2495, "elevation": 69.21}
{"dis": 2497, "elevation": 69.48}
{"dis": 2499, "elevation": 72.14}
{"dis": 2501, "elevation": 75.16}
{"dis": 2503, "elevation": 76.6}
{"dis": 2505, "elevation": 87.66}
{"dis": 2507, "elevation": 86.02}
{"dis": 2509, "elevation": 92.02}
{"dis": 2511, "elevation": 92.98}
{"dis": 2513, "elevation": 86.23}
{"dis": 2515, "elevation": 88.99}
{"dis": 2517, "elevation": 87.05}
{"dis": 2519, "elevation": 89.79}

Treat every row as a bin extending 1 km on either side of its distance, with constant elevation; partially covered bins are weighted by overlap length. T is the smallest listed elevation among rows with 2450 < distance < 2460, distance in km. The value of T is 80.15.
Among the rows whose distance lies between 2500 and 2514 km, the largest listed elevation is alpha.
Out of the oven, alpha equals 92.98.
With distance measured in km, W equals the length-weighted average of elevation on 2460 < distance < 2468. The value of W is 80.9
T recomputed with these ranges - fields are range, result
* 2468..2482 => 80.95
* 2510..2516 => 86.23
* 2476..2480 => 81.64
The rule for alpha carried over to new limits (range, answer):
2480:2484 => 86.19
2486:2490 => 78.92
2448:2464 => 90.43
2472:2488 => 91.91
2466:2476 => 89.81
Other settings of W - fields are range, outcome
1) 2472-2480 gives 86.4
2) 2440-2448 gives 86.2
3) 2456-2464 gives 81.2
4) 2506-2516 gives 89.2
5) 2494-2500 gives 70.3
